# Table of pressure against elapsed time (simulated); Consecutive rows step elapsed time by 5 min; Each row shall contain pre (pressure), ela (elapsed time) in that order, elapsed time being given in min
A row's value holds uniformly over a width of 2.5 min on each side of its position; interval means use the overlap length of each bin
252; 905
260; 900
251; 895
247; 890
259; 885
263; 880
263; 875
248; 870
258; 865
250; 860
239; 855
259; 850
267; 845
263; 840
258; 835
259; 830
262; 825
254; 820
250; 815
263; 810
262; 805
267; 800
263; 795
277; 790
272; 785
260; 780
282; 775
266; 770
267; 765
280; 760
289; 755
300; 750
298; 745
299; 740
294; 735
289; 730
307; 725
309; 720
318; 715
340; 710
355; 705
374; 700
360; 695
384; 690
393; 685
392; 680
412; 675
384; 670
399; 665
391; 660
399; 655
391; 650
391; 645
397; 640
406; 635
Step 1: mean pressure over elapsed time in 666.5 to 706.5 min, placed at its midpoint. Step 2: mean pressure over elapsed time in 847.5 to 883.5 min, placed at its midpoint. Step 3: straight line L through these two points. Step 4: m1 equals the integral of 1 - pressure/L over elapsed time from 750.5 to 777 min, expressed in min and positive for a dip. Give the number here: 3.97 min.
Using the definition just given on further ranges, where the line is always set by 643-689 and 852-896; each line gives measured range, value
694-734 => 3.67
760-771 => 1.93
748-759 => 1.40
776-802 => 3.53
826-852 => 1.47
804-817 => 1.68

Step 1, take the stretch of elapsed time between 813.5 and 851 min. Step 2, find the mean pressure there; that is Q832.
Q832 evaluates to 259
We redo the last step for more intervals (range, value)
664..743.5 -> 349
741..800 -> 278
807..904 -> 256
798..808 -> 264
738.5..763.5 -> 292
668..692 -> 393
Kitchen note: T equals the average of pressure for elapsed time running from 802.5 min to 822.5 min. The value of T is 257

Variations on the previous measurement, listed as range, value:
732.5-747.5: 297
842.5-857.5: 255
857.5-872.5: 252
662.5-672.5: 392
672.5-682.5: 402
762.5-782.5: 269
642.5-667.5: 394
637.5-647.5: 394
